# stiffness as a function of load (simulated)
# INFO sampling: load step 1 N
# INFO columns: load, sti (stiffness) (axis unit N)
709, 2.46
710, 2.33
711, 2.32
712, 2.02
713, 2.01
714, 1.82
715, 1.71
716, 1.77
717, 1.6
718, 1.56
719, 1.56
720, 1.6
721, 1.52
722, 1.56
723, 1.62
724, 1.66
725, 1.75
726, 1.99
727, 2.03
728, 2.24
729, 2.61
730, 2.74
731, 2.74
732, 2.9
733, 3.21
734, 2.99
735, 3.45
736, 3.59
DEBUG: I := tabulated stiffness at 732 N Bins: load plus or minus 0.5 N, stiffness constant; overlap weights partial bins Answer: 2.9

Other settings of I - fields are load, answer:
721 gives 1.52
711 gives 2.32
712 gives 2.02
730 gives 2.74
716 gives 1.77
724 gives 1.66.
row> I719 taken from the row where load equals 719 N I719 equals 1.56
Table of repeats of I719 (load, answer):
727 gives 2.03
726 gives 1.99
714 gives 1.82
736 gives 3.59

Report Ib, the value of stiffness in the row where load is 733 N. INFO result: 3.21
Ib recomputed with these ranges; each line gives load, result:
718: 1.56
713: 2.01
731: 2.74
